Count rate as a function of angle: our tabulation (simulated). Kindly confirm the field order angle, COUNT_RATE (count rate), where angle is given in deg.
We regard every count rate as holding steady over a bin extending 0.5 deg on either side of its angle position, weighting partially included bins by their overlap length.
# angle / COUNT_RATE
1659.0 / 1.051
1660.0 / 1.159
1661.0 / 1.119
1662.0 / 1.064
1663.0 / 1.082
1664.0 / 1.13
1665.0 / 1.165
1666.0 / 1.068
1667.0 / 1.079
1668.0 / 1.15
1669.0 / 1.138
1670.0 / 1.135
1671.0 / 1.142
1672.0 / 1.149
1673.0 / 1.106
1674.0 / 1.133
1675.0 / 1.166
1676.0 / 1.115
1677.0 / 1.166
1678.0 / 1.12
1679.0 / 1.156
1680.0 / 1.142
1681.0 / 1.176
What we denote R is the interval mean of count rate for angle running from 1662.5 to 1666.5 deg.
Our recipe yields 1.11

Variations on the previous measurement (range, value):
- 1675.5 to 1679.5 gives 1.14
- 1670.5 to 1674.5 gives 1.13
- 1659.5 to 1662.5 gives 1.11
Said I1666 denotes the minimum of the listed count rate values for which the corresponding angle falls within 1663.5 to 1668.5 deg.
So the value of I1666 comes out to 1.068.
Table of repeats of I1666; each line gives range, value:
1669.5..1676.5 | 1.106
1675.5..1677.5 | 1.115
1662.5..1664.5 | 1.082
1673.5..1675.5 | 1.133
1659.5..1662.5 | 1.064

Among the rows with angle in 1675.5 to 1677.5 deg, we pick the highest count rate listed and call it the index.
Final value 1.166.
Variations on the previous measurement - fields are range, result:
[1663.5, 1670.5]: 1.165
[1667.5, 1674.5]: 1.15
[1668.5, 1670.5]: 1.138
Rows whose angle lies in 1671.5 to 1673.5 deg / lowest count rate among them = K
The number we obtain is 1.106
